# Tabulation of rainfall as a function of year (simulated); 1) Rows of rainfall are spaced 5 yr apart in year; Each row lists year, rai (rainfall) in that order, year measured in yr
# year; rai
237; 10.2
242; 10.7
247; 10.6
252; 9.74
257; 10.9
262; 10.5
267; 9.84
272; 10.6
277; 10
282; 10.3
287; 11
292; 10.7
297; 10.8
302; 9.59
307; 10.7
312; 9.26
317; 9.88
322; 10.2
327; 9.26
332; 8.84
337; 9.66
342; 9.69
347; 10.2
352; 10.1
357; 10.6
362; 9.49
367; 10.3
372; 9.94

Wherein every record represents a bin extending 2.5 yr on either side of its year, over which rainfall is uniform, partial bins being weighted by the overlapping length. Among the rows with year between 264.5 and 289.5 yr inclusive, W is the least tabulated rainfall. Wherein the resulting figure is 9.84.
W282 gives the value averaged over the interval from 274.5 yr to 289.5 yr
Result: 10.4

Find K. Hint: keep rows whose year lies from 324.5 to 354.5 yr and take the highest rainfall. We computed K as 10.2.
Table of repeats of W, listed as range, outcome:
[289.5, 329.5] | 9.26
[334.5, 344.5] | 9.66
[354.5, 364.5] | 9.49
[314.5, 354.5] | 8.84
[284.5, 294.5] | 10.7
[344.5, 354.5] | 10.1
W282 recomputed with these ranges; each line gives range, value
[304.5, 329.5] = 9.86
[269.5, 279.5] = 10.3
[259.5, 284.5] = 10.2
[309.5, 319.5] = 9.57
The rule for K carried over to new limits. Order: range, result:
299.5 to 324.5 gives 10.7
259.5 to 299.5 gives 11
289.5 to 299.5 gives 10.8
